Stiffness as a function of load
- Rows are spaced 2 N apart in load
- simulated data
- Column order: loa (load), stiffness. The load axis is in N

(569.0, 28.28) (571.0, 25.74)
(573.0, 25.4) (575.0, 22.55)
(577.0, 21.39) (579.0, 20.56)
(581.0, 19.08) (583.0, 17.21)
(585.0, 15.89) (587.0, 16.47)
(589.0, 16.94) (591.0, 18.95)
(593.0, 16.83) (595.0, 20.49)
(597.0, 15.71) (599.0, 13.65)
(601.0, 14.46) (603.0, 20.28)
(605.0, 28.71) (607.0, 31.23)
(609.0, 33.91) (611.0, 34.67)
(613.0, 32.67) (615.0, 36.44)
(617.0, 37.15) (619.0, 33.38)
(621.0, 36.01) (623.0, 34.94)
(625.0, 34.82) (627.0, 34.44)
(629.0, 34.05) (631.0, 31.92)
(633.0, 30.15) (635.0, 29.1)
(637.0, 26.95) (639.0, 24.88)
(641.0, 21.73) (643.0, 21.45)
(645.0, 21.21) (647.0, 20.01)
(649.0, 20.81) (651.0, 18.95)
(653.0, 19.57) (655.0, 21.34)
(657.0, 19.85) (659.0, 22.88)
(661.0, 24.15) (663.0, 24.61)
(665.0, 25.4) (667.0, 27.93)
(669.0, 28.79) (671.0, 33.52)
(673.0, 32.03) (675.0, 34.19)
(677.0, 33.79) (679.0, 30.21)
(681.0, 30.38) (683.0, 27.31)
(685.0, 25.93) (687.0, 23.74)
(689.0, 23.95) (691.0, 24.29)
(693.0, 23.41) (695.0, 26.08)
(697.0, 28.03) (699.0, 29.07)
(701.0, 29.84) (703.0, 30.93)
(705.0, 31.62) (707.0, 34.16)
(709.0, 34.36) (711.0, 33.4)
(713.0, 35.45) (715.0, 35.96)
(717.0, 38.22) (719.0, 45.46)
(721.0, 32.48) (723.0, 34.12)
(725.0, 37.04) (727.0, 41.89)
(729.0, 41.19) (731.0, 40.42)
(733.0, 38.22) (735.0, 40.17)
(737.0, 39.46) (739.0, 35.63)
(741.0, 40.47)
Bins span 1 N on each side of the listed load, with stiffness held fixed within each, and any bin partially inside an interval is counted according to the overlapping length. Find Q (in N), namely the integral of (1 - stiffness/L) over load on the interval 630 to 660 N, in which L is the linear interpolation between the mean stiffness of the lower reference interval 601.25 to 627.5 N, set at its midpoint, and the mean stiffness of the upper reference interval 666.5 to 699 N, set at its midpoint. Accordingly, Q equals 7.1 N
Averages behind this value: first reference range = 32.4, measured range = 23.4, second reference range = 28.4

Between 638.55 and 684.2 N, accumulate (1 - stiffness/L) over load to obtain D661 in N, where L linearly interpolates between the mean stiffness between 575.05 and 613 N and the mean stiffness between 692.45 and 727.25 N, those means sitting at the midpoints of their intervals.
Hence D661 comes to 4.8 N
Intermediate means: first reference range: 21.3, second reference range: 33.4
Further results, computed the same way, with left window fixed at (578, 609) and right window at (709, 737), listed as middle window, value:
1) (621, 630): -3.97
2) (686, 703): 3.81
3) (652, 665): 2.93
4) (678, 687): 1.18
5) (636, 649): 1.92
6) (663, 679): 0.12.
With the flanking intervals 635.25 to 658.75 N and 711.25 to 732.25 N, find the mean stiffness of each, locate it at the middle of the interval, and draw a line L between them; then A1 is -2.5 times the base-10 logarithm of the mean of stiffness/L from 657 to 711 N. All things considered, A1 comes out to 0.05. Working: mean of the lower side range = 21.8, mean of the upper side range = 38.1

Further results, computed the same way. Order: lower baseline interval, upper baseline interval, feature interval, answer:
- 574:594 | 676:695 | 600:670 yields -0.21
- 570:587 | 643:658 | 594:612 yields -0.15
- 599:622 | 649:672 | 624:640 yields -0.12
